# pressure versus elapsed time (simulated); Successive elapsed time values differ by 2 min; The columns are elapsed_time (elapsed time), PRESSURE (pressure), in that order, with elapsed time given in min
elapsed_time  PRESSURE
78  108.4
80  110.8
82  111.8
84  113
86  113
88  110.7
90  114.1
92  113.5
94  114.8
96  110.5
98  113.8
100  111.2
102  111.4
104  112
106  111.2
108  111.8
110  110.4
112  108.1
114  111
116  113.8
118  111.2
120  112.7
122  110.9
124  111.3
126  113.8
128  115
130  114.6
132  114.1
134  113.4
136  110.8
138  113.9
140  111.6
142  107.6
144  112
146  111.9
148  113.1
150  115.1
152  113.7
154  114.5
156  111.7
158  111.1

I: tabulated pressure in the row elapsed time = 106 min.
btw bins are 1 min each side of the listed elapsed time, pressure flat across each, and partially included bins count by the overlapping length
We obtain 111.2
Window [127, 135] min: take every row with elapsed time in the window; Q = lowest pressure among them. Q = 113.4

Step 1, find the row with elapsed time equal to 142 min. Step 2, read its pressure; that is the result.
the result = 107.6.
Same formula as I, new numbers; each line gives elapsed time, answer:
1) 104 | 112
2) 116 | 113.8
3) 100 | 111.2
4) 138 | 113.9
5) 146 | 111.9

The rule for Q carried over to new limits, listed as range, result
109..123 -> 108.1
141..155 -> 107.6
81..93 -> 110.7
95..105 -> 110.5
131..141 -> 110.8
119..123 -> 110.9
